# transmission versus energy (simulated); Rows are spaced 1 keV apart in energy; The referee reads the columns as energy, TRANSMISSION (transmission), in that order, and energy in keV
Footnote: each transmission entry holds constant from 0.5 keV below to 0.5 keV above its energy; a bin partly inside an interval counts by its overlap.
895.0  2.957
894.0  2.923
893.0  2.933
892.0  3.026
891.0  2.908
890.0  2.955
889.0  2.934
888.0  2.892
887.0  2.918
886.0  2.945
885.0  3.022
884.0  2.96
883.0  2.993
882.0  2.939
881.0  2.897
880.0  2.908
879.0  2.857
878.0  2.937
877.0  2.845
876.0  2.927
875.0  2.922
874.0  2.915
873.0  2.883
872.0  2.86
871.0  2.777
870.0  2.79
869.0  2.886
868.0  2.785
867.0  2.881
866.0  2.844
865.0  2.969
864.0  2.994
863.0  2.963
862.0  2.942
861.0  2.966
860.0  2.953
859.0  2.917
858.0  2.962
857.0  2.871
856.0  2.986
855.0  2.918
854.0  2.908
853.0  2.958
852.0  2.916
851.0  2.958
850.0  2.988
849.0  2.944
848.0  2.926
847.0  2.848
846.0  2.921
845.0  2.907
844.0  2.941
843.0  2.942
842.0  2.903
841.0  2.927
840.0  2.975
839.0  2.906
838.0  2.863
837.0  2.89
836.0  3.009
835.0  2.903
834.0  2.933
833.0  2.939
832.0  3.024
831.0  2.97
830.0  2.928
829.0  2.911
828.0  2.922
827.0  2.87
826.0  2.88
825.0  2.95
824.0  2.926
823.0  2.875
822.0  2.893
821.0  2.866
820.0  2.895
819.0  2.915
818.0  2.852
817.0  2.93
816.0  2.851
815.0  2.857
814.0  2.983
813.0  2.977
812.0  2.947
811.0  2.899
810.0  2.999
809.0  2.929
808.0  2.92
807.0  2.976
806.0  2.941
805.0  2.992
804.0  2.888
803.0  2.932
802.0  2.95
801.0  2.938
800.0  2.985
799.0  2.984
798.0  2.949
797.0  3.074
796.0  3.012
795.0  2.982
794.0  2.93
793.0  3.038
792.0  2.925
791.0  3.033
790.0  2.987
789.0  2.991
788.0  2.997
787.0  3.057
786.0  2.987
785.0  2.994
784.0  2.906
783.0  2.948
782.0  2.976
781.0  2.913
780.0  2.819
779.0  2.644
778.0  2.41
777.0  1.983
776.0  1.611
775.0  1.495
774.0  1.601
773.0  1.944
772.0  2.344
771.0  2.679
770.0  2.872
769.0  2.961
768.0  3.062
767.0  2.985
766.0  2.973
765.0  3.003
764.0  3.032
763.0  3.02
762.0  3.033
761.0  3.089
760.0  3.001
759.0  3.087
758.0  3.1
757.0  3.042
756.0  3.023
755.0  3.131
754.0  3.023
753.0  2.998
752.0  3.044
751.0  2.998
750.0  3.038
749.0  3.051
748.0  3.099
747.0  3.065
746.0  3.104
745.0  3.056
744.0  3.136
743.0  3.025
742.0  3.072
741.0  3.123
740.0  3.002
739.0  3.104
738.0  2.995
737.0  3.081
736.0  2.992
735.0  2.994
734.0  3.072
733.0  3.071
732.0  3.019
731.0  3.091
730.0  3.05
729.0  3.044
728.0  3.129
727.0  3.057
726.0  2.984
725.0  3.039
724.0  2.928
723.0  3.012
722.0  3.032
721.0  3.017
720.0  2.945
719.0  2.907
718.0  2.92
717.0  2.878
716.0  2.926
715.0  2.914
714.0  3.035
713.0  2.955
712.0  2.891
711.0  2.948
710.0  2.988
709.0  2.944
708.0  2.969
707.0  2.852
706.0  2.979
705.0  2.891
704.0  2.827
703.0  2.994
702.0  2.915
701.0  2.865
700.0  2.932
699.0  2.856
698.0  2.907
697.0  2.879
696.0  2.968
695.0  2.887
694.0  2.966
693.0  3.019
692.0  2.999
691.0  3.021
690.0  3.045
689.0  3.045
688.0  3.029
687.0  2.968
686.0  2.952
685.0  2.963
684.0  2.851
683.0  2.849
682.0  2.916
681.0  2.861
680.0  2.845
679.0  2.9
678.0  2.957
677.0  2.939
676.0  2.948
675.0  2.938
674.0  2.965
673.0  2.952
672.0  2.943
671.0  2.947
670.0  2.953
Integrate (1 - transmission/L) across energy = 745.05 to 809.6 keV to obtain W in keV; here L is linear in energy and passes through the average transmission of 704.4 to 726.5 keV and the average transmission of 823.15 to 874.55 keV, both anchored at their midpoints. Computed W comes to 1.49 keV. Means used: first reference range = 2.95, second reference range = 2.92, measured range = 2.87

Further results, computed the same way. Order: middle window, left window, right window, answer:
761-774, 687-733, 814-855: 0.7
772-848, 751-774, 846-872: 1.6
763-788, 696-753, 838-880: 2.7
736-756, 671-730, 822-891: -0.8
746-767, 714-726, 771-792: -2.3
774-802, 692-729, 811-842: 1.4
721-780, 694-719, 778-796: 0.8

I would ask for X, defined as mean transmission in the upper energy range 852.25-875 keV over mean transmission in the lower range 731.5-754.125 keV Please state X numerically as 0.95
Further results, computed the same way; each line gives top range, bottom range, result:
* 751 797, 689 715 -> 0.96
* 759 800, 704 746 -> 0.93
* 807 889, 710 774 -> 0.98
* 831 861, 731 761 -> 0.96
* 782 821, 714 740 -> 0.98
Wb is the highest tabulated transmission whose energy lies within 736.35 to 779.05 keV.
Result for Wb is 3.136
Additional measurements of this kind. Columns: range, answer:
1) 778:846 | 3.074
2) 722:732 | 3.129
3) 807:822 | 2.999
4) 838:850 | 2.988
